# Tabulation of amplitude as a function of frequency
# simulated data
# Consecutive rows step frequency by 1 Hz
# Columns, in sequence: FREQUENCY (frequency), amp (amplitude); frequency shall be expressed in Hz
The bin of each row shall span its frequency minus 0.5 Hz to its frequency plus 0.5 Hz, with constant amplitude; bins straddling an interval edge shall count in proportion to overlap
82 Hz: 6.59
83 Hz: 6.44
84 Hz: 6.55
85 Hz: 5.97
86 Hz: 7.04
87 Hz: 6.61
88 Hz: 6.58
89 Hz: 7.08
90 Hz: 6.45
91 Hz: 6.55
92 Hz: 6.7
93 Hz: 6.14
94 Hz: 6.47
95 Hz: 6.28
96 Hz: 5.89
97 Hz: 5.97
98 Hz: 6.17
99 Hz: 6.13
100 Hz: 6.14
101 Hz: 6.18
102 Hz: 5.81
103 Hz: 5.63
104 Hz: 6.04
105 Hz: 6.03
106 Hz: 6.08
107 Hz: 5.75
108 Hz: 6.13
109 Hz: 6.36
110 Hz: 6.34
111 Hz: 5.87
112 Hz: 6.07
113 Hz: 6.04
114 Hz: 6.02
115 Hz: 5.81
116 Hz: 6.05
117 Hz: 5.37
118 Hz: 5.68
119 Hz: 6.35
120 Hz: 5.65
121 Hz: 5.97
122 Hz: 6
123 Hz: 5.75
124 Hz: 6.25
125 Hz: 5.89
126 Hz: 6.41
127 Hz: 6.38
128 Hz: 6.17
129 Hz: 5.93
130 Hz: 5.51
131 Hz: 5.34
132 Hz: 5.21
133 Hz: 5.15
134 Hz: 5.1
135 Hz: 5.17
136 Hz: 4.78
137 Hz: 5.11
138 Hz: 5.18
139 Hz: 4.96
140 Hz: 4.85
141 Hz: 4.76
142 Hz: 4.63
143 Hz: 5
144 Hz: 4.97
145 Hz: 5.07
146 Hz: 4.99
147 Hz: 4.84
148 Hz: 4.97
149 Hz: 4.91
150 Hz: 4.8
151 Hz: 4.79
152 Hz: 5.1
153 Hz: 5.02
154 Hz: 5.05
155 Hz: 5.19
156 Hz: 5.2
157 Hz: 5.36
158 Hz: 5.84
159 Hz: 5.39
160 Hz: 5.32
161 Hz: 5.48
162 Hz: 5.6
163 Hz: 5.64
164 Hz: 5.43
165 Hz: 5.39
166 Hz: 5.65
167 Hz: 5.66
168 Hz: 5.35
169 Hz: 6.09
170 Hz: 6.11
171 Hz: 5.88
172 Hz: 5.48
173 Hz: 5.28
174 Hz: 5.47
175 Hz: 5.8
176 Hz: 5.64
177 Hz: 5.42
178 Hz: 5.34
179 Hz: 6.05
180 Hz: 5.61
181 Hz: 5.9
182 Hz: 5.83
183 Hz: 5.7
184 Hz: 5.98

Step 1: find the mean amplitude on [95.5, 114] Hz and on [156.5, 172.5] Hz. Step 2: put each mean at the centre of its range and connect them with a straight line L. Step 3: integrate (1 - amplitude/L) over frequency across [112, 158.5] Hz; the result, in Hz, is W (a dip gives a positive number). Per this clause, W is 3.27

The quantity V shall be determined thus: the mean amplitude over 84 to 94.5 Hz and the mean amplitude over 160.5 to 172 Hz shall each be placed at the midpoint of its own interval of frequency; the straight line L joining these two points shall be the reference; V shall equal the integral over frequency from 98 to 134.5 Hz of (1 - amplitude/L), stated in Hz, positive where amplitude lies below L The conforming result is 1.9 Hz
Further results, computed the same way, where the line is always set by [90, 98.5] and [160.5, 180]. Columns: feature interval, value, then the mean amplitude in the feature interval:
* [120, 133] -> 0.3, 5.86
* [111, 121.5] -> 0.3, 5.9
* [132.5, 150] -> 2.7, 4.96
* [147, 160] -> 1.4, 5.13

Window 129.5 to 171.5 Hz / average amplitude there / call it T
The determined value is 5.23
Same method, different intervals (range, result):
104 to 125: 5.98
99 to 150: 5.61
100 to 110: 6.03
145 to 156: 4.98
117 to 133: 5.86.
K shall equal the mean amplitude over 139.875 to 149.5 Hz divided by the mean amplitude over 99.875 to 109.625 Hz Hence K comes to 0.8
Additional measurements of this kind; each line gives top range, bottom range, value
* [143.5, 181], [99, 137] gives 0.92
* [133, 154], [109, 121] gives 0.83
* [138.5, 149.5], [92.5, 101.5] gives 0.80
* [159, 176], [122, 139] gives 1.00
